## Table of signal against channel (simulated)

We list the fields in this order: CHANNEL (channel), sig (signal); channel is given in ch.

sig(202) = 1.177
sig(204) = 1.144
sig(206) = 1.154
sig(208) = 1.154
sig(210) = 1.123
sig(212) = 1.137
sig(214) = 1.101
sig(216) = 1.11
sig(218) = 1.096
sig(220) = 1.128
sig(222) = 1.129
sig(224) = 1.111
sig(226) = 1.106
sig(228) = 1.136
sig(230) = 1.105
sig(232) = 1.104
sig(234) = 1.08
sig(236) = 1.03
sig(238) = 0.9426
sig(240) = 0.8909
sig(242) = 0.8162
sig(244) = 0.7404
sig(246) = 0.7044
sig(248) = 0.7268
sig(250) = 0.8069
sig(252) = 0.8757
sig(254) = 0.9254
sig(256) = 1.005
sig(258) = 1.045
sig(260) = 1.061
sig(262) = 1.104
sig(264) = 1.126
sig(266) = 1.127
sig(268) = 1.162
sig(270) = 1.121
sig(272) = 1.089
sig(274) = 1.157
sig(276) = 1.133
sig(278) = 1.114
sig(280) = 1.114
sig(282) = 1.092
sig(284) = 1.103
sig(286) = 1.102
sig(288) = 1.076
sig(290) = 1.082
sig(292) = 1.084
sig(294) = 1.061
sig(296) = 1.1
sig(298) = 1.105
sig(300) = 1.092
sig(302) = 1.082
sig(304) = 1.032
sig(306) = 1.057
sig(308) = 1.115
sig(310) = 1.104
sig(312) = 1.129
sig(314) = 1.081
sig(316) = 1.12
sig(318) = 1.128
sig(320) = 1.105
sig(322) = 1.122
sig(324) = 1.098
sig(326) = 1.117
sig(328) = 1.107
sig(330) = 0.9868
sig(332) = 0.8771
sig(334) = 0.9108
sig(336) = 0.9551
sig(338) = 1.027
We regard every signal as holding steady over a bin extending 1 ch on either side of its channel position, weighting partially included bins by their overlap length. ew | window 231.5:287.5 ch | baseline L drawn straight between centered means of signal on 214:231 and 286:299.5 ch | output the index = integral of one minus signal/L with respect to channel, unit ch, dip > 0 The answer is 4.51 ch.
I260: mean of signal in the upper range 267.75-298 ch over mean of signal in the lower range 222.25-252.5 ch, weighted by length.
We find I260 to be 1.16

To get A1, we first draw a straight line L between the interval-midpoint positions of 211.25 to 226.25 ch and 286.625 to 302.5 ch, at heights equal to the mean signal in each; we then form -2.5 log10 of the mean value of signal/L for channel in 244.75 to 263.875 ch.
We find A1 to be 0.190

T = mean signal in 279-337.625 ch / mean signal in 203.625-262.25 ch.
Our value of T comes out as 1.1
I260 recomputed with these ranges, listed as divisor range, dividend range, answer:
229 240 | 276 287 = 1.07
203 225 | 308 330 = 0.98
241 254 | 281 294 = 1.38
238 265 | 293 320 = 1.20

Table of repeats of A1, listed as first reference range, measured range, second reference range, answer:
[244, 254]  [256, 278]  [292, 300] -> -0.22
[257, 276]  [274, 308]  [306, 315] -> 0.01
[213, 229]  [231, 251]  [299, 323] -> 0.25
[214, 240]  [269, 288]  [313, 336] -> -0.04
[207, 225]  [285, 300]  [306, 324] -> 0.02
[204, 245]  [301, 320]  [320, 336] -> -0.06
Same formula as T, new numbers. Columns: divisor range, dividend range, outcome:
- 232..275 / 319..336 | 1.06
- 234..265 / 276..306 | 1.18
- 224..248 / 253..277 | 1.13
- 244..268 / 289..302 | 1.14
